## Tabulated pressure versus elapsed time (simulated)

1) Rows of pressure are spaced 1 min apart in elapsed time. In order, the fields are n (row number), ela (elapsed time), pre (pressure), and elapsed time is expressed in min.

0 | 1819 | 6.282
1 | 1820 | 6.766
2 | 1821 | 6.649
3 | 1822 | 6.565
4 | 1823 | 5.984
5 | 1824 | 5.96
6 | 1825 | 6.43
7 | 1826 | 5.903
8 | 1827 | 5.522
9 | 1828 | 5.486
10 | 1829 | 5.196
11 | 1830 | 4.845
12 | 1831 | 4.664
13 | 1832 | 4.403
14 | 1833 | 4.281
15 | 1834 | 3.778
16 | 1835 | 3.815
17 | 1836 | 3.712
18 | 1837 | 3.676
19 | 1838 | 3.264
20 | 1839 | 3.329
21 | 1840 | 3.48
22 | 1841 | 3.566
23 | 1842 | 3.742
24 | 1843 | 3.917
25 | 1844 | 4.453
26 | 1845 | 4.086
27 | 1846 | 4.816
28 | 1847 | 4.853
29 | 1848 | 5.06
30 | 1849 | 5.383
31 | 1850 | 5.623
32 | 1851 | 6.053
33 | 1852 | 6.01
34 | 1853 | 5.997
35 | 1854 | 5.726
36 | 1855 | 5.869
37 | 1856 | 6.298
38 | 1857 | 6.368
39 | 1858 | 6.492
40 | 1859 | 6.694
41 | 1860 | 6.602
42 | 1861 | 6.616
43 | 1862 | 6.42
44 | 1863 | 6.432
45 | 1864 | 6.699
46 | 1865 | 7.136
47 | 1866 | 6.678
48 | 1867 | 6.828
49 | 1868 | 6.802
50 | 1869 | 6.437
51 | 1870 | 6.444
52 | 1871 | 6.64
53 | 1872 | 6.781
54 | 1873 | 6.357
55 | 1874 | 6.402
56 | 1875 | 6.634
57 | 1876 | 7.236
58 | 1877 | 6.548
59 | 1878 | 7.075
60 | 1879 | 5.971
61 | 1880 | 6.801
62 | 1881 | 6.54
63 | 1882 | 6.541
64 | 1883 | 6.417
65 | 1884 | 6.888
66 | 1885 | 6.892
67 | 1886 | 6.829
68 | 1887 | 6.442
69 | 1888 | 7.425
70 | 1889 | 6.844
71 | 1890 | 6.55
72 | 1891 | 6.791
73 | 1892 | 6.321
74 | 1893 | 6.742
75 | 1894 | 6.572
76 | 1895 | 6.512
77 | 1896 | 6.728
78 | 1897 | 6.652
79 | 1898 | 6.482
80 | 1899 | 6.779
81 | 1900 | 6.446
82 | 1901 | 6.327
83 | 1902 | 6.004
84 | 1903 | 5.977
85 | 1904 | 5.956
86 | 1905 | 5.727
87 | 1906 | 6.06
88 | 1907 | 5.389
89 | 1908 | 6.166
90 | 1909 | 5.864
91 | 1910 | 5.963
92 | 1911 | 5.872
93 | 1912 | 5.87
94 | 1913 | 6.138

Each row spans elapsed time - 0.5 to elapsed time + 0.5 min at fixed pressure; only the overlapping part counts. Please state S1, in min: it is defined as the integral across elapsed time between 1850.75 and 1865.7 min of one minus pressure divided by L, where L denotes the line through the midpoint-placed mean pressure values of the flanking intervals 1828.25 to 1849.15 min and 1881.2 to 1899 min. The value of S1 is -3.6 min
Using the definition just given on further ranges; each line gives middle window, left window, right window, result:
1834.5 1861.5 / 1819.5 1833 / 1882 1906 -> 4.28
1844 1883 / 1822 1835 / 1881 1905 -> -1.94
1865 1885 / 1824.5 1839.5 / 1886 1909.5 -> -3.14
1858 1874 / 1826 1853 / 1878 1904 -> -2.97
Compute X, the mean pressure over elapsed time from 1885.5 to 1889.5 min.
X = 6.89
